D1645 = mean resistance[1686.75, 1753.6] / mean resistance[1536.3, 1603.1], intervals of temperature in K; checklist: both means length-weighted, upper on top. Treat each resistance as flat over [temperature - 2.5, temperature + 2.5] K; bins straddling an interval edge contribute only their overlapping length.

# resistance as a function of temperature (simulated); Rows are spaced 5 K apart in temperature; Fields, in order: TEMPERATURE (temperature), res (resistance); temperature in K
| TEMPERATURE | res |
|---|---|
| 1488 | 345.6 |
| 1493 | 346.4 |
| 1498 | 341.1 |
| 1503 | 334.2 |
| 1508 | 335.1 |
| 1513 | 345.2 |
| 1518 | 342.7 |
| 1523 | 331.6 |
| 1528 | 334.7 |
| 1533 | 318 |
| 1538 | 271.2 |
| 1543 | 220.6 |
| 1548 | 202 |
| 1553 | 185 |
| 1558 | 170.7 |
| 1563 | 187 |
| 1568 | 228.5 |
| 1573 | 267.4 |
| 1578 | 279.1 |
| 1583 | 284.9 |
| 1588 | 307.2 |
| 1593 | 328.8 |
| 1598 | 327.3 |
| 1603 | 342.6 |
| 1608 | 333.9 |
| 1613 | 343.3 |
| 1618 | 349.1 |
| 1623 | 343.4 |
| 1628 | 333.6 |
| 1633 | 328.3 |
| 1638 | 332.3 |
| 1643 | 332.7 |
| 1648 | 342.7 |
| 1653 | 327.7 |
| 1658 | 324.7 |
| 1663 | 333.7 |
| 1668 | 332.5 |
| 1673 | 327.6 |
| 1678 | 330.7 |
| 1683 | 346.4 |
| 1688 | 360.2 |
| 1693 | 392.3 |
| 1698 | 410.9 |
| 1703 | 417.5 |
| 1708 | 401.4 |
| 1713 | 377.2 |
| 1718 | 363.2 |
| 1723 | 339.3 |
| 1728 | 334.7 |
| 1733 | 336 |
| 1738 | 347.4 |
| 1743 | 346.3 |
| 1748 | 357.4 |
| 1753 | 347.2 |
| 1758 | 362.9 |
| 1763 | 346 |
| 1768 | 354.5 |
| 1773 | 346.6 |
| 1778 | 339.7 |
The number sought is 1.45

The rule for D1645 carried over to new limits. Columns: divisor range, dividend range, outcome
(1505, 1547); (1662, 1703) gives 1.16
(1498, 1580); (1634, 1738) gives 1.29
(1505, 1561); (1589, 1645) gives 1.21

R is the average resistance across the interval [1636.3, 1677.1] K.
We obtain 332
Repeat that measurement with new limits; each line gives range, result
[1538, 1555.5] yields 212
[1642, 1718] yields 358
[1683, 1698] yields 377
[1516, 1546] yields 301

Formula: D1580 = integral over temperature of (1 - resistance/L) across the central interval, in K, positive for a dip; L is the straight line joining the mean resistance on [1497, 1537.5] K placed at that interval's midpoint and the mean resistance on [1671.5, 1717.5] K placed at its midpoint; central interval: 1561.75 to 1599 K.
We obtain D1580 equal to 7.53 K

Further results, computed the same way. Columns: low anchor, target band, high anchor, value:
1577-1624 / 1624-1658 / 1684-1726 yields 1.3 K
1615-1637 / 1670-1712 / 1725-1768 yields -3.6 K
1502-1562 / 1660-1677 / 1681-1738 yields 0.9 K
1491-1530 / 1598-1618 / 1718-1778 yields 0.2 K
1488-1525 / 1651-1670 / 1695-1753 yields 1.5 K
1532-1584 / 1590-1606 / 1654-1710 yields -3.3 K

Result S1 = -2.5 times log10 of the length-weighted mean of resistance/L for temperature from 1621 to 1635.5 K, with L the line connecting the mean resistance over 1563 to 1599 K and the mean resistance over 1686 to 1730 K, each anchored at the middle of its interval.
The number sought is -0.061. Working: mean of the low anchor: 280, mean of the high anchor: 378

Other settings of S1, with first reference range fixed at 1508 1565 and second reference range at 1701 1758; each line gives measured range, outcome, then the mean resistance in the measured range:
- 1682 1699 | -0.11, 377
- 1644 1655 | -0.04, 335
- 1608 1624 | -0.13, 344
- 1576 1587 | 0.02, 286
